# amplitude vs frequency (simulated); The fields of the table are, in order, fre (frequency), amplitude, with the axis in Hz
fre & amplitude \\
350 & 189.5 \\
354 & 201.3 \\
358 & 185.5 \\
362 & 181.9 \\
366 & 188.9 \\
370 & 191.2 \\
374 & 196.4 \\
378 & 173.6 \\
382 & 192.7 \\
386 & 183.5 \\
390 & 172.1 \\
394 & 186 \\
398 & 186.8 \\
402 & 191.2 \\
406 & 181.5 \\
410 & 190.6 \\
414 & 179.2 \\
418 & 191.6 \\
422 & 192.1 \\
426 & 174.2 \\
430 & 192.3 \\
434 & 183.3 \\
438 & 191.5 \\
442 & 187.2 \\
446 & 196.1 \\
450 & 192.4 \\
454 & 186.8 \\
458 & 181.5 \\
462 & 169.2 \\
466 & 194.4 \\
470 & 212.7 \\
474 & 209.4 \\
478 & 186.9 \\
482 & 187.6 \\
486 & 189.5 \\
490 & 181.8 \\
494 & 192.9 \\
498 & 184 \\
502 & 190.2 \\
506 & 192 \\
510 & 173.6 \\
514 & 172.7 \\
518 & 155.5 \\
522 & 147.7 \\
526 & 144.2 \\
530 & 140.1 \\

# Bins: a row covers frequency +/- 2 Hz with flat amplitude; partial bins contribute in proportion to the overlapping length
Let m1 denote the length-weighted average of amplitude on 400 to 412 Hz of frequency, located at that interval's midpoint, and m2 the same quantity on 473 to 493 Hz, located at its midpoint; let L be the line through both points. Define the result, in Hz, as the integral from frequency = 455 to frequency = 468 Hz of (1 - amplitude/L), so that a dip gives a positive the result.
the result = 0.5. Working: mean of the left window 188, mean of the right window 190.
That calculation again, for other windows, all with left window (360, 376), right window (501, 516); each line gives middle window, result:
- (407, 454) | -0.5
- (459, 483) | -1.2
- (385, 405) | 0.5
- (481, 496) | -0.4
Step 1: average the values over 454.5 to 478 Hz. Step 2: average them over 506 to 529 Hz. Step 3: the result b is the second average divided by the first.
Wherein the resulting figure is 0.8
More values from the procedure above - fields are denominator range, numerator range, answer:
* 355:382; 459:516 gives 1.01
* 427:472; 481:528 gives 0.93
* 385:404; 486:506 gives 1.02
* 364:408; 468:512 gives 1.03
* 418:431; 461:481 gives 1.05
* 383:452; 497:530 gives 0.90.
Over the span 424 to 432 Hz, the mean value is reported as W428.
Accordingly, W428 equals 183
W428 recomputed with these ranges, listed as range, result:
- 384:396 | 181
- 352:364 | 190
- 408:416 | 185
